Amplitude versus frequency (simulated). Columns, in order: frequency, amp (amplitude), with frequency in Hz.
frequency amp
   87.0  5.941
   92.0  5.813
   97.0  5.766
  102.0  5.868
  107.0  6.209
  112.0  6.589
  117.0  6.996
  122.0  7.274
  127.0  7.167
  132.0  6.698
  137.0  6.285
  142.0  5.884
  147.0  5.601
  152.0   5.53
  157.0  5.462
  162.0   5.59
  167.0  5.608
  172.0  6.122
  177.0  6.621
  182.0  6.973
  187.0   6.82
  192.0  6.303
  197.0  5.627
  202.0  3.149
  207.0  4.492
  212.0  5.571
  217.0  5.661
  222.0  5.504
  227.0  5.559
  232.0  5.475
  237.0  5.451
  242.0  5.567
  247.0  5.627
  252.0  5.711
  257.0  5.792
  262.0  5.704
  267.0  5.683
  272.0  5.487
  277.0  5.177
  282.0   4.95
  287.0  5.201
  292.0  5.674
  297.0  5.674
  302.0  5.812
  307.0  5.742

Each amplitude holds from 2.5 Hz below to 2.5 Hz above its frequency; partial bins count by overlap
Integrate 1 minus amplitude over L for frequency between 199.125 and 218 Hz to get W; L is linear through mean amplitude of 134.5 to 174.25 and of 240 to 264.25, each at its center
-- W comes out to 3.48 Hz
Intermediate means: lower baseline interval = 5.76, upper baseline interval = 5.68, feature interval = 4.66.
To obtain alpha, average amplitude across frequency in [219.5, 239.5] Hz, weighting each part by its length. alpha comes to 5.5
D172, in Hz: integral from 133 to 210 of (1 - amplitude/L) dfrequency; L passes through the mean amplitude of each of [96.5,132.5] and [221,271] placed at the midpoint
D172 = 5.3 Hz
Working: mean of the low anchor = 6.61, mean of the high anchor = 5.61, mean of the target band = 5.76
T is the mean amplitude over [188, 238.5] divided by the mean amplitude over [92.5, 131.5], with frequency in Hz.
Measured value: 0.8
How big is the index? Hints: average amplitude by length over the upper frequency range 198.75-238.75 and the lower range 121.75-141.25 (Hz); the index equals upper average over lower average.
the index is 0.8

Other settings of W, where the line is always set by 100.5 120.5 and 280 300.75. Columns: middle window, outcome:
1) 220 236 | 0.8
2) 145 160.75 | 1.8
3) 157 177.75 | 0.9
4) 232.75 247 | 0.5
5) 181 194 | -1.4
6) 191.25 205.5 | 2.7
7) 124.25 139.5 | -0.9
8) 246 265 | -0.3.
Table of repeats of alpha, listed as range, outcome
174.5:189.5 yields 6.8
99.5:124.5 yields 6.59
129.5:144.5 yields 6.29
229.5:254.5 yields 5.57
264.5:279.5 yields 5.45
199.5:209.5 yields 3.82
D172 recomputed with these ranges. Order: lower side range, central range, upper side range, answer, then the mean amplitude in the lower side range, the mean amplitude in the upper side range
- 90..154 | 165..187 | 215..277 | -1.6 Hz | 6.29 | 5.58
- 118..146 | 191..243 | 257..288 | 5.4 Hz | 6.62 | 5.41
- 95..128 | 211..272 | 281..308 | 2.2 Hz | 6.54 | 5.53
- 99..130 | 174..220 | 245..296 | 2.8 Hz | 6.67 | 5.5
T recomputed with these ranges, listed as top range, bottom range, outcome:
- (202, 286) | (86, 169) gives 0.88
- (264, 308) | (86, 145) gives 0.86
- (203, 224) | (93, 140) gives 0.79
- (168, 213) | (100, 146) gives 0.88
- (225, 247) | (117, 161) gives 0.88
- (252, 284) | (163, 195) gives 0.86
